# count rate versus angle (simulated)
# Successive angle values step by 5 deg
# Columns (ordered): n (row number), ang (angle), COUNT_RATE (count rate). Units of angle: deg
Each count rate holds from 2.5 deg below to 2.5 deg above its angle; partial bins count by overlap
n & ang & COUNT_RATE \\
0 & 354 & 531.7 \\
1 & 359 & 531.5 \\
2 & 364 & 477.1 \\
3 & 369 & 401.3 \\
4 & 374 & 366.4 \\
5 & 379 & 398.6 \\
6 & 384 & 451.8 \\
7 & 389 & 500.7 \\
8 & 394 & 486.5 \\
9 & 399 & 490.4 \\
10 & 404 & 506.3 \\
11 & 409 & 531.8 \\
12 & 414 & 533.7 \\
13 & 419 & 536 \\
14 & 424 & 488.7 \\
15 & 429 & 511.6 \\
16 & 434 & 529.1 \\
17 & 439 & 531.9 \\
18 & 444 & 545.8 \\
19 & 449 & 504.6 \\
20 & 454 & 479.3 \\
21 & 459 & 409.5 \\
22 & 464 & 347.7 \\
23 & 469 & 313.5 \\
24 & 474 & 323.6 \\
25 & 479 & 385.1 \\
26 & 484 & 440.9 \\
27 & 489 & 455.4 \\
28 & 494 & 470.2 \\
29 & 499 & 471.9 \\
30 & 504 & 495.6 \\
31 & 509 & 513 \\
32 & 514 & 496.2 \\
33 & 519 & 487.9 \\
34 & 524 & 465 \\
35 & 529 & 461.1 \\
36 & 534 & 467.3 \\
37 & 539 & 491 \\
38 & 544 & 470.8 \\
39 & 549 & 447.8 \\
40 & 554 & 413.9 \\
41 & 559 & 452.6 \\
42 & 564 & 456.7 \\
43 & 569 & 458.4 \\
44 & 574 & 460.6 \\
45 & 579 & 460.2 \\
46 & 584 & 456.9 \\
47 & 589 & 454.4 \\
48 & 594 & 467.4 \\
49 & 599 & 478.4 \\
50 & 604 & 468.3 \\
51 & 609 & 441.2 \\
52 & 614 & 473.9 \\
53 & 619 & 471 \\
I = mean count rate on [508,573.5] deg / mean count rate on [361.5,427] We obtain 0.98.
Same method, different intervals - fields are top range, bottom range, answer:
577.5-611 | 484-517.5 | 0.96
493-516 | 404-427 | 0.94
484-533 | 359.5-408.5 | 1.04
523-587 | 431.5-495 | 1.04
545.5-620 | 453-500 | 1.13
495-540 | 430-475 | 1.07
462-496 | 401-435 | 0.75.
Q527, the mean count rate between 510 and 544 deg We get 479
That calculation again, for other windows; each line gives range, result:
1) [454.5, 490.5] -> 386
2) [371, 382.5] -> 389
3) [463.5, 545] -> 446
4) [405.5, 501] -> 464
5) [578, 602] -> 464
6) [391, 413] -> 506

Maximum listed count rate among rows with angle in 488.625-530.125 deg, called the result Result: 513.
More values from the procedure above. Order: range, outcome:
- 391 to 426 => 536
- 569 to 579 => 460.6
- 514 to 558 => 496.2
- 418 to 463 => 545.8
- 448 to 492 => 504.6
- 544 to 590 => 470.8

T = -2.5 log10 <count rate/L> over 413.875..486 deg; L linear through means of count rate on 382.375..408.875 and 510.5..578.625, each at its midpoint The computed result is 0.06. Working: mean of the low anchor 492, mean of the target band 456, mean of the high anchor 464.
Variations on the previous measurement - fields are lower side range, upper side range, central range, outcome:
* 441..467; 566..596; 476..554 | -0.02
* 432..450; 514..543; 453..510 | 0.19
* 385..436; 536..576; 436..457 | -0.04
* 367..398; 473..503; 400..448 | -0.20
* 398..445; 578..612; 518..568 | 0.04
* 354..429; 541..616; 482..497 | 0.03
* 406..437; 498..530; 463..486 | 0.35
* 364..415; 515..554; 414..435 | -0.11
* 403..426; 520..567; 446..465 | 0.13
